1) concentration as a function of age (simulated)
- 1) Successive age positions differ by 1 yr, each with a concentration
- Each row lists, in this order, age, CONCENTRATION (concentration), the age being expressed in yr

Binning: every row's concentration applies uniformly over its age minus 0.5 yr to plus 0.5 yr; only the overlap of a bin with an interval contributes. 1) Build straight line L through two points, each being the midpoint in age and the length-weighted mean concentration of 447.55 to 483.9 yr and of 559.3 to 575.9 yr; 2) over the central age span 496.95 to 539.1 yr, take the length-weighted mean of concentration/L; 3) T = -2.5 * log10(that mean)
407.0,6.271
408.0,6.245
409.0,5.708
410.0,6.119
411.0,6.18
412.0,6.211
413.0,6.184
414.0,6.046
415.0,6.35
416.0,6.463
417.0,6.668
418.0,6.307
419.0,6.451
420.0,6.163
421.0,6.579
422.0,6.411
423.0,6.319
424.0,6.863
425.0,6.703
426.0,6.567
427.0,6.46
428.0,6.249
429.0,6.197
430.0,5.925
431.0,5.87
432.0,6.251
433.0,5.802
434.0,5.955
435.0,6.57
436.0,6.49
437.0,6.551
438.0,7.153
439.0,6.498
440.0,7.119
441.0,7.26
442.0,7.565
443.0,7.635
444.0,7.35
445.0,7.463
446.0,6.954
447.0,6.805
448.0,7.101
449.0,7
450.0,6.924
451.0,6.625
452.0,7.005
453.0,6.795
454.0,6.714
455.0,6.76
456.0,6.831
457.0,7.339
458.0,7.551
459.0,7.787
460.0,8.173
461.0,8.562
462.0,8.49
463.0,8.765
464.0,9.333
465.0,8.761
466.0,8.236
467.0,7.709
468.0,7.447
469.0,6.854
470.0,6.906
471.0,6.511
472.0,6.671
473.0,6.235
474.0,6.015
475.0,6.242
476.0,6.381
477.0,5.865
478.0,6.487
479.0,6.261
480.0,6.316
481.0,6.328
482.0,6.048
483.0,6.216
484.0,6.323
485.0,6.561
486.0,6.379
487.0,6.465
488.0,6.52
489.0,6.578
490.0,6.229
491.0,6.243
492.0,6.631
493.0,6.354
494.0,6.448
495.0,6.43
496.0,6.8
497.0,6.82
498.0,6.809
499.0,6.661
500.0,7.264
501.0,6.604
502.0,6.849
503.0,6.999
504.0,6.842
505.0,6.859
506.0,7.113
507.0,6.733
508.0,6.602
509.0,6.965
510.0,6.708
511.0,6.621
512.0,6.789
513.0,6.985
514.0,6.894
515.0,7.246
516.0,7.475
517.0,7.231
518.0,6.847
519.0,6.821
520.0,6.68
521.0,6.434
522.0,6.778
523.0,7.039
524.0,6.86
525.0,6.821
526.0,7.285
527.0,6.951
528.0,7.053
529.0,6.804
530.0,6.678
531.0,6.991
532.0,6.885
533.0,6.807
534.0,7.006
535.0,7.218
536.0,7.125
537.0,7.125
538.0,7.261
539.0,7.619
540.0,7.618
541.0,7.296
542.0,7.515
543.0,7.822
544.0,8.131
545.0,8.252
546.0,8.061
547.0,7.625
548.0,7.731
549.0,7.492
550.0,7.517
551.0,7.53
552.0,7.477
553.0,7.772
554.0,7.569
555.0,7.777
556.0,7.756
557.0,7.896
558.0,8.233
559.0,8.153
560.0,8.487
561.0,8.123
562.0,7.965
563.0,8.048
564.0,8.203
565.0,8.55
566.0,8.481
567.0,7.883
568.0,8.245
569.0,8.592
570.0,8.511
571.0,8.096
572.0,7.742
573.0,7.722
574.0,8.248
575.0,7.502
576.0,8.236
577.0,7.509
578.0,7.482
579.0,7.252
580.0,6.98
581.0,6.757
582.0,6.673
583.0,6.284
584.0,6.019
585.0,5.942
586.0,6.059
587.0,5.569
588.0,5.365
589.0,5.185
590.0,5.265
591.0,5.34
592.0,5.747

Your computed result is 0.105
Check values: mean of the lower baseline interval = 7.08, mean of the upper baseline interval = 8.15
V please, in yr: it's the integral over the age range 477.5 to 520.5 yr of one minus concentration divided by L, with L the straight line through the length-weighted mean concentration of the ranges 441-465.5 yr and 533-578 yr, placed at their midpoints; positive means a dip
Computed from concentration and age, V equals 5.5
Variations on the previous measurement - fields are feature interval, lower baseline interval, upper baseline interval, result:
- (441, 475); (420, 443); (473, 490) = -4.9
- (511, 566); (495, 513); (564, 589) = -2.8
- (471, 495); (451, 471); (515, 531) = 3.4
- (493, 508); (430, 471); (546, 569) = 1.5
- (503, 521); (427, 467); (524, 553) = 1.0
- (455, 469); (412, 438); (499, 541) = -3.0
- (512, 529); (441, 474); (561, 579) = 1.7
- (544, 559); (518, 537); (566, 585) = -1.2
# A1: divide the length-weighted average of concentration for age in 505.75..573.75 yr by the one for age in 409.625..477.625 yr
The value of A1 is 1.1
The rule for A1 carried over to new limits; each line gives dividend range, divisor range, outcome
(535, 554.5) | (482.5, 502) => 1.16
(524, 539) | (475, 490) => 1.11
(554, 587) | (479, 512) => 1.16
